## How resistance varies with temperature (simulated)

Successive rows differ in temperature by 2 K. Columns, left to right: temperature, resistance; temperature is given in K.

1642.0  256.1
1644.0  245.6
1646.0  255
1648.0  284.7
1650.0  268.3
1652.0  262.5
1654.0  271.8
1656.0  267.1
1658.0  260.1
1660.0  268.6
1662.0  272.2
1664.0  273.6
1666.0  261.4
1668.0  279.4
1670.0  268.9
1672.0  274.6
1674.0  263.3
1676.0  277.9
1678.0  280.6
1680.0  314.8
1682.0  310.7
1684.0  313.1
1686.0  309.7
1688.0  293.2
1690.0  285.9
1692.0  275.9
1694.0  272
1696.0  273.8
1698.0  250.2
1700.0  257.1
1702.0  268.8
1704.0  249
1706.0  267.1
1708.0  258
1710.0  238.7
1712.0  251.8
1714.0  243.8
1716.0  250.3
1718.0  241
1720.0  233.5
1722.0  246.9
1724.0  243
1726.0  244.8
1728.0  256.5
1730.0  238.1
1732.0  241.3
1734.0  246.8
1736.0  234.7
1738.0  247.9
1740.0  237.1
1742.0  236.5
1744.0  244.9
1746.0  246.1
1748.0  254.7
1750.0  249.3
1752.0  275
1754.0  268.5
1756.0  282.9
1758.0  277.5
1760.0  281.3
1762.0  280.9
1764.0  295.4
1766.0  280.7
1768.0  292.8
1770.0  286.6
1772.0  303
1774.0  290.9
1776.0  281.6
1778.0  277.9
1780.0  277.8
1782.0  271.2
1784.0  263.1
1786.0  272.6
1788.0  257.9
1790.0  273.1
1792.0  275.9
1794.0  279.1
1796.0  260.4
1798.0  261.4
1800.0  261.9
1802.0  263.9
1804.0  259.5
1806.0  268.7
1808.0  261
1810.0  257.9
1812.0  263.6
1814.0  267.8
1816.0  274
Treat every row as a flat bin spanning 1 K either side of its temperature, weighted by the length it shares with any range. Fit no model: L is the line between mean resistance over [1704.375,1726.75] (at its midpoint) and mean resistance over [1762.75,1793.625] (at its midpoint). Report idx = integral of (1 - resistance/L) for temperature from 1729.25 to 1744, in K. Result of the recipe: 1.0 K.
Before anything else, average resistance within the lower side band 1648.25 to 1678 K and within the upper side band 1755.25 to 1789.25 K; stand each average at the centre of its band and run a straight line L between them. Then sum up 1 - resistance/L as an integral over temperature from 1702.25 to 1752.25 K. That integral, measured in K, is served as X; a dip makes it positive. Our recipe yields 5.3 K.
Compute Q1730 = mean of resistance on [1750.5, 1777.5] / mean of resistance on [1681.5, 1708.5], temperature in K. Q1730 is 1.02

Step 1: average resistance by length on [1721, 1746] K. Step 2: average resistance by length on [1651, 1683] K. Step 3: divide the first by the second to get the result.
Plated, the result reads 0.88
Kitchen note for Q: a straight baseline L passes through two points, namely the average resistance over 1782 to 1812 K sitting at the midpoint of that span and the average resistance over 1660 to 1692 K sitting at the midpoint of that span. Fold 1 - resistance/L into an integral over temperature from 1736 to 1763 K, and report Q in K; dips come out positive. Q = 1.35 K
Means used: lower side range 284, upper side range 266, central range 259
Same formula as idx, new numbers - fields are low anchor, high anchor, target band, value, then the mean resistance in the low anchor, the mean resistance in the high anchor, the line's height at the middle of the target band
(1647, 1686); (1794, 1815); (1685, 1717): 1.1 K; 278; 263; 275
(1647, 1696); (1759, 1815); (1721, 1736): 1.7 K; 279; 274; 277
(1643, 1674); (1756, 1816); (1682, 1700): -1.0 K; 267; 274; 269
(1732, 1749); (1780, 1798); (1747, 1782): -3.2 K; 243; 269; 256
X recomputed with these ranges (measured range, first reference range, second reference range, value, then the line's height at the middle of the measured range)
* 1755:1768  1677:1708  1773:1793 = -0.38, 276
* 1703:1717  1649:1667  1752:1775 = 1.26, 276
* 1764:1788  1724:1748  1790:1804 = -2.08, 259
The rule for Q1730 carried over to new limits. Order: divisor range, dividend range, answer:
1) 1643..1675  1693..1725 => 0.95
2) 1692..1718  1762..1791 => 1.09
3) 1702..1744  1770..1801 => 1.12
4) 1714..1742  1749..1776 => 1.16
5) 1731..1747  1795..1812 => 1.08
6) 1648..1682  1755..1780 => 1.04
